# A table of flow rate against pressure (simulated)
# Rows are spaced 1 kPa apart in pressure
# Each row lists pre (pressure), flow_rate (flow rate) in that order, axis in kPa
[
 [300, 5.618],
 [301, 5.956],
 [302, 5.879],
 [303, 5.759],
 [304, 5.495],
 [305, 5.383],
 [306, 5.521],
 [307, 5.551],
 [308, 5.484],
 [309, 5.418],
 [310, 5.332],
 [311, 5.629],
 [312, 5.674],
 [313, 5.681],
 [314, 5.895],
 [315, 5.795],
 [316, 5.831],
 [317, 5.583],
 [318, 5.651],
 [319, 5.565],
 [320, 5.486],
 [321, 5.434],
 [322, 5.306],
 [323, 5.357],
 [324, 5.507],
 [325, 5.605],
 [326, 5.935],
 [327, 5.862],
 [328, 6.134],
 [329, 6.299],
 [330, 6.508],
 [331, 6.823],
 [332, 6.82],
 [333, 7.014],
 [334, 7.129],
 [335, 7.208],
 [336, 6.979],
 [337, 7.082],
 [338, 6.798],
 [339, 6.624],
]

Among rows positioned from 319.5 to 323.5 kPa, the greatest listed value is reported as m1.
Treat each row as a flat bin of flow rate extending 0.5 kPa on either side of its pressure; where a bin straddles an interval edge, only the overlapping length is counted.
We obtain 5.486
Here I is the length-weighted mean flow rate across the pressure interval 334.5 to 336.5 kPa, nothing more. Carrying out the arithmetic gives 7.09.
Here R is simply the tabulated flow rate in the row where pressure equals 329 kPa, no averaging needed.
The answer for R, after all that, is 6.299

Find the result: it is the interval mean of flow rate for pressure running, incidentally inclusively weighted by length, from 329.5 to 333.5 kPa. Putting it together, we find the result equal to 6.79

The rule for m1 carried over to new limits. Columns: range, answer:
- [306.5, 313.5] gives 5.681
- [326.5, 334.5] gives 7.129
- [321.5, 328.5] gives 6.134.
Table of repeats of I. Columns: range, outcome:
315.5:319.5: 5.66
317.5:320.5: 5.57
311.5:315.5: 5.76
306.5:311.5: 5.48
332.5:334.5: 7.07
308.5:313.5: 5.55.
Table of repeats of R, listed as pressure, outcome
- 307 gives 5.551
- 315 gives 5.795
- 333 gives 7.014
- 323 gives 5.357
